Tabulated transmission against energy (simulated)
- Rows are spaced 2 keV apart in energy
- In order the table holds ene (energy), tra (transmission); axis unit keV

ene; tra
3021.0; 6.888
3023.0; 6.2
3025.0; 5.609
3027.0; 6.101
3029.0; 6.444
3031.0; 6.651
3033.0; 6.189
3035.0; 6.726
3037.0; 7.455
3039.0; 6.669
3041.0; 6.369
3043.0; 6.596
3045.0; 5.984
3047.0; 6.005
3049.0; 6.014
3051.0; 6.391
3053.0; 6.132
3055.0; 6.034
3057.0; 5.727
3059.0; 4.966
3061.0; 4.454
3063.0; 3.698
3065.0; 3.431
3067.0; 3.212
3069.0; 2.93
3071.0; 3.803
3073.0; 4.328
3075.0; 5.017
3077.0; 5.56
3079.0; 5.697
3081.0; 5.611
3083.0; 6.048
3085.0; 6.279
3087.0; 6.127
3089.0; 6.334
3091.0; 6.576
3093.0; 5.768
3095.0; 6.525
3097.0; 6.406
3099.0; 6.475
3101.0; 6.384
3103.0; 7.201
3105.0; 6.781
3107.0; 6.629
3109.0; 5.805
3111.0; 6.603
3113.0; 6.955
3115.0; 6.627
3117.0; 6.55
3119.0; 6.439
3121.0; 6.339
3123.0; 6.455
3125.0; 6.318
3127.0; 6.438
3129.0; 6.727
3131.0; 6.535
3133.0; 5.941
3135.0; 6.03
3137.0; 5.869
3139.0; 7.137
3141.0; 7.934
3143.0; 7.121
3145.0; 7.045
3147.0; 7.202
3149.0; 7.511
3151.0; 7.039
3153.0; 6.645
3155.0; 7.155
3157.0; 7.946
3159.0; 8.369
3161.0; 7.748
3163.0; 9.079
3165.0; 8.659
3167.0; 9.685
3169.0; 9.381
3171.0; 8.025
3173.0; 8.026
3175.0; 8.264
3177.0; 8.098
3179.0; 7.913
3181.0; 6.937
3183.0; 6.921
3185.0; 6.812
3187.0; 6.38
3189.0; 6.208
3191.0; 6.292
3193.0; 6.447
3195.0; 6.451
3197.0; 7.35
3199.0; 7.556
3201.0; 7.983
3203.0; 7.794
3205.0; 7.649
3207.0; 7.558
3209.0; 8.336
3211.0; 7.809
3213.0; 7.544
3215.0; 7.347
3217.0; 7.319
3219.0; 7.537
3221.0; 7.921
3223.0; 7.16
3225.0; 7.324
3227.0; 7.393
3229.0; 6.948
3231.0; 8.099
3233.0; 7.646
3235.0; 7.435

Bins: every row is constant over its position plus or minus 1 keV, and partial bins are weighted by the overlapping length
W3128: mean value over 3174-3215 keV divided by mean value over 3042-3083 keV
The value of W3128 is 1.43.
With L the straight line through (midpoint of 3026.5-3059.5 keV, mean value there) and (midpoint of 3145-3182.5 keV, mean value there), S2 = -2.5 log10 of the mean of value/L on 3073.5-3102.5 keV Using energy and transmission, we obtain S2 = 0.145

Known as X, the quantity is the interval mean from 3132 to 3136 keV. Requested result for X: 5.99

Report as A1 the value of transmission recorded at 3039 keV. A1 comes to 6.669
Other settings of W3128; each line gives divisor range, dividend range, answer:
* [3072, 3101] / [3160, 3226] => 1.29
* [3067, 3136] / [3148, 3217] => 1.26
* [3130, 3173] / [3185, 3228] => 0.97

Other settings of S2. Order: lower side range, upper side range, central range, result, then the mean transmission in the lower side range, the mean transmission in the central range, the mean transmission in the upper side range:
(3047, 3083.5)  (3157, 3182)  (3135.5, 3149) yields 0.06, 4.96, 7.05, 8.33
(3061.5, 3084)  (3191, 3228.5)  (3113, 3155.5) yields -0.16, 4.48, 6.72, 7.43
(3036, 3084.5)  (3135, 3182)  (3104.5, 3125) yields 0.03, 5.35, 6.5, 7.74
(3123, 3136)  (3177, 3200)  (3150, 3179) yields -0.22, 6.34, 8.14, 6.9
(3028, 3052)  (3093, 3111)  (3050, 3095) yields 0.23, 6.46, 5.22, 6.49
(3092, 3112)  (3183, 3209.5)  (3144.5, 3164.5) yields -0.12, 6.46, 7.61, 7.11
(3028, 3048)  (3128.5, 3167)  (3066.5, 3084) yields 0.39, 6.51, 4.73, 7.32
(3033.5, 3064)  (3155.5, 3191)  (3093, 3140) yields 0.08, 5.95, 6.47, 7.85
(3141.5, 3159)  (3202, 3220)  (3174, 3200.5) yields 0.07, 7.3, 7.07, 7.65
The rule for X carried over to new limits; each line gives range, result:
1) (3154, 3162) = 7.8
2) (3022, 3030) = 6.09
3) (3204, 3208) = 7.6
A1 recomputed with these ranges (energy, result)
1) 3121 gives 6.339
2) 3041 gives 6.369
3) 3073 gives 4.328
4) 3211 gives 7.809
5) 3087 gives 6.127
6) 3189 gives 6.208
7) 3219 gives 7.537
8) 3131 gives 6.535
